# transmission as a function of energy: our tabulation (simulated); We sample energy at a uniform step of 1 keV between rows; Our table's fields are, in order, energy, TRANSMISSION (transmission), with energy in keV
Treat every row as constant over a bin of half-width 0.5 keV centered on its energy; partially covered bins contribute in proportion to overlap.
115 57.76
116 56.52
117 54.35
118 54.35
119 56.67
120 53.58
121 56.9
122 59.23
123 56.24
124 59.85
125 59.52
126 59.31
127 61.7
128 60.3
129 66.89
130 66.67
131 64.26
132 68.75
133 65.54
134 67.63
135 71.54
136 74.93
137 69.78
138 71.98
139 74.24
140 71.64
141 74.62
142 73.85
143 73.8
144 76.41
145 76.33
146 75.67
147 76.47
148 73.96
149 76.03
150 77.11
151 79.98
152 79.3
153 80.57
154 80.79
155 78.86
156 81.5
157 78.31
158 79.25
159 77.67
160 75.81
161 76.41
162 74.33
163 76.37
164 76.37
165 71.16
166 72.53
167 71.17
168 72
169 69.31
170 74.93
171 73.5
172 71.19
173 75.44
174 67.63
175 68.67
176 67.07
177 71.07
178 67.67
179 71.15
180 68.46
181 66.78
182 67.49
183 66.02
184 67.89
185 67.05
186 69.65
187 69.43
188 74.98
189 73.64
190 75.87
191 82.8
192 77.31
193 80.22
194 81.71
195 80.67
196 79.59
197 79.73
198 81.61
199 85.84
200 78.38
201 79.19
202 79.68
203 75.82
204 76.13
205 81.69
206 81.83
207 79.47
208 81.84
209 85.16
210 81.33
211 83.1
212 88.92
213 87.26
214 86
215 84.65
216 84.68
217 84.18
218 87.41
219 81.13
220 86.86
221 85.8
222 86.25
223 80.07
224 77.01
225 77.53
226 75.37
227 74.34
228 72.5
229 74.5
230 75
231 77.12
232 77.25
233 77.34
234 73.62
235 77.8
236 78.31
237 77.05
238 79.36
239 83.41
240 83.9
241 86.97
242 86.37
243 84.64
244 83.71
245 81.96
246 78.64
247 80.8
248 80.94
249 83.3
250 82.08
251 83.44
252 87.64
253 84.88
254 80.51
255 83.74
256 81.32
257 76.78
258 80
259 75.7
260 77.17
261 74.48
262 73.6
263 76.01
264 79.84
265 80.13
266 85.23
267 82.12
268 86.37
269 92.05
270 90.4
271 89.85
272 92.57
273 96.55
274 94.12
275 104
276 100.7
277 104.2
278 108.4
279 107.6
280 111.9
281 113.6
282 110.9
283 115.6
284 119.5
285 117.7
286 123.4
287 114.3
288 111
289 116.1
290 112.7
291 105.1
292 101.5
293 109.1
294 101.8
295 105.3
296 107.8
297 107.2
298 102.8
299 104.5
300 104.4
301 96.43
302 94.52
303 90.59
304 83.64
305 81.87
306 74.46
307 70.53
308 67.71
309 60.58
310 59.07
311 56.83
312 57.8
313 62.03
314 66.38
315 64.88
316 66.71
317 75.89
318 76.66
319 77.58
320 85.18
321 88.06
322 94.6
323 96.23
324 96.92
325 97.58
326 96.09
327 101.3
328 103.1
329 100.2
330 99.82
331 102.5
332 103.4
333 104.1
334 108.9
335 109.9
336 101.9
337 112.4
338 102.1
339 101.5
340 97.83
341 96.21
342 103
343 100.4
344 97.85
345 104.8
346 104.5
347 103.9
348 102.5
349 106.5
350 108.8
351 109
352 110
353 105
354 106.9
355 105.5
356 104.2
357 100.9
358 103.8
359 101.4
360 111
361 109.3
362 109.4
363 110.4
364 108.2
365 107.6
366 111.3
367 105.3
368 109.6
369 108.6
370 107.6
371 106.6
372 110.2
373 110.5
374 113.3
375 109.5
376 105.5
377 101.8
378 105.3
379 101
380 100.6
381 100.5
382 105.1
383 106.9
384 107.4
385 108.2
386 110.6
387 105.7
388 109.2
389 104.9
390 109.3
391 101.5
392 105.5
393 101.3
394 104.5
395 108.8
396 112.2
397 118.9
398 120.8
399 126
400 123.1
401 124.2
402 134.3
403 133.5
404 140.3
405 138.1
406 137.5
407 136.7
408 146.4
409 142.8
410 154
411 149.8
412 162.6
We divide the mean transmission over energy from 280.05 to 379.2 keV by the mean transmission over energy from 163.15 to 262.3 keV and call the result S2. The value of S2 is 1.27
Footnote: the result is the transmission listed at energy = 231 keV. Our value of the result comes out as 77.12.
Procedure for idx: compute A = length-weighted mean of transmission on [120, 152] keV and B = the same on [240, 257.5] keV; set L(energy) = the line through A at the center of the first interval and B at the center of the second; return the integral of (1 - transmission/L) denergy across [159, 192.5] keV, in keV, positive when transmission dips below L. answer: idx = 0.9 keV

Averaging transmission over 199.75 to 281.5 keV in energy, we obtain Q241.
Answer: 84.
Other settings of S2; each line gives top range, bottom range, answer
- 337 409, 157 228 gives 1.43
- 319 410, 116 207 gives 1.51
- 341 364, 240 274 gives 1.27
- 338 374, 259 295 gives 1.07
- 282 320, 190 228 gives 1.12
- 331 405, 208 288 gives 1.25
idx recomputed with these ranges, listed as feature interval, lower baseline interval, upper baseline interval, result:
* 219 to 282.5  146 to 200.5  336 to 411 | 3.06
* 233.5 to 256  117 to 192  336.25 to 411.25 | 1.43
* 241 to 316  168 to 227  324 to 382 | 1.25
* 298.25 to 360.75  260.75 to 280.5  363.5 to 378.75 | 4.98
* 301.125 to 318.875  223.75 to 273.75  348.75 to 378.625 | 4.33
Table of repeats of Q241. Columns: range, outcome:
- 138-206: 75.1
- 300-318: 73.4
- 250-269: 80.8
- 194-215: 81.7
